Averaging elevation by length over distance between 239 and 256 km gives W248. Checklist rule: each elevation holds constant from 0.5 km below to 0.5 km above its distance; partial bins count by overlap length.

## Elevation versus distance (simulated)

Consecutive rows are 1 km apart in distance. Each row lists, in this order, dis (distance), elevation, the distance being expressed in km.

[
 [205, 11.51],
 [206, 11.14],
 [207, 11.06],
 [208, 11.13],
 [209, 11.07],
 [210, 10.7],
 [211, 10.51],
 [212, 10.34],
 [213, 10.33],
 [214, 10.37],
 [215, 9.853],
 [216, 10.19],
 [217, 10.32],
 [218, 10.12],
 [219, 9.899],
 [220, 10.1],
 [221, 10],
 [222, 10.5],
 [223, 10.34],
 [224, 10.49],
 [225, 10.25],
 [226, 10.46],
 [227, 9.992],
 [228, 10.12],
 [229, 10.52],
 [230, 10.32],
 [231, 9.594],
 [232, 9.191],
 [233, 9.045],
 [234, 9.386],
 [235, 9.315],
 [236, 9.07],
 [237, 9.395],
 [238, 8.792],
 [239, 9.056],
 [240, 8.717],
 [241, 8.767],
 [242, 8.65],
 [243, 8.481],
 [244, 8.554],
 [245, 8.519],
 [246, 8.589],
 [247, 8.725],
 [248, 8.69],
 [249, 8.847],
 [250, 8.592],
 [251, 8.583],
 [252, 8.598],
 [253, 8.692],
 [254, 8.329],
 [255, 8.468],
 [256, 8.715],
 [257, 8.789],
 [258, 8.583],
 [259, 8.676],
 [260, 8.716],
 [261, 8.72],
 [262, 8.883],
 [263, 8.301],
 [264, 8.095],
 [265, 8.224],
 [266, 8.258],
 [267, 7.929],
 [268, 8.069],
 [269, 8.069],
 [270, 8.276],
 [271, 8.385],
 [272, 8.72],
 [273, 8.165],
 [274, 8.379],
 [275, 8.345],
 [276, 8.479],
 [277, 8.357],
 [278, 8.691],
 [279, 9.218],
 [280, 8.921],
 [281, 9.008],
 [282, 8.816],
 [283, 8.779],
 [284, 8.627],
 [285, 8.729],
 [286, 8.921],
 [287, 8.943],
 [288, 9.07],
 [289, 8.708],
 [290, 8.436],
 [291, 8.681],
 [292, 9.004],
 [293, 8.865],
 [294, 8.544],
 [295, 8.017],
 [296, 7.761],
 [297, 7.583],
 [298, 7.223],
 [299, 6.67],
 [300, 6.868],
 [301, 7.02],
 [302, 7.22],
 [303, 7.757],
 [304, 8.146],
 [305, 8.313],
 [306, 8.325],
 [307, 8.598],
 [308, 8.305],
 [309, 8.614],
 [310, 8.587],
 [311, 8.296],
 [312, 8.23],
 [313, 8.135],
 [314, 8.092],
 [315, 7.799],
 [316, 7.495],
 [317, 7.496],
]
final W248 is 8.63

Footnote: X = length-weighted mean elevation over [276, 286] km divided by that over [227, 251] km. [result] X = 1.0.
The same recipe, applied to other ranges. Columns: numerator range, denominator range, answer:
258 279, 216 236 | 0.84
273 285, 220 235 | 0.87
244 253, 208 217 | 0.83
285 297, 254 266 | 1.01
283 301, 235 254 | 0.94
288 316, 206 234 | 0.79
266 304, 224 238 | 0.85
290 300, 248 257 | 0.93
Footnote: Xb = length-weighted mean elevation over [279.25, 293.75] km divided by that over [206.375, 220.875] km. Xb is 0.8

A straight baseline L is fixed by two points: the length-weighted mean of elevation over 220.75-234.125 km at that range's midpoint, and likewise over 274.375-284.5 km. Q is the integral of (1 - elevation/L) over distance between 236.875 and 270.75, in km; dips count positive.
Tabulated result 2.9 km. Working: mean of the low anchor 10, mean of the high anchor 8.72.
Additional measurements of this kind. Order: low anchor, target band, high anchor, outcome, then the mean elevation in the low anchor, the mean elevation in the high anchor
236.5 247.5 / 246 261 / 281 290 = 0.2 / 8.75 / 8.81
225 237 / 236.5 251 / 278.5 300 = 1.1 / 9.74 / 8.46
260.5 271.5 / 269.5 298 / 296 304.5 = -2.8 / 8.29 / 7.34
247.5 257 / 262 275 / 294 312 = 0.2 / 8.62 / 7.87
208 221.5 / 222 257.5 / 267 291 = 1.8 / 10.3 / 8.6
